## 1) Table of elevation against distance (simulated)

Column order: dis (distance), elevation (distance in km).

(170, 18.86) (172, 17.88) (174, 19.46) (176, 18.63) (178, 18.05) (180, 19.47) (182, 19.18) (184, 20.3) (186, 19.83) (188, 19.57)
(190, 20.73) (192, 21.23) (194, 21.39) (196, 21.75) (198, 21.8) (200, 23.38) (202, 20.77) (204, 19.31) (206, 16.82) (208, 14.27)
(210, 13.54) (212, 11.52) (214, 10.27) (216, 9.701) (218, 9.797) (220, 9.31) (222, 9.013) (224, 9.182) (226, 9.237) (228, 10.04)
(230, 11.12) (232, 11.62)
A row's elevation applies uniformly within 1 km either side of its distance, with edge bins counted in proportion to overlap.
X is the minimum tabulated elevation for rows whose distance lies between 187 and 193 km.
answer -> 19.57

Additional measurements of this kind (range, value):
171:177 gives 17.88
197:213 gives 11.52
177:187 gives 18.05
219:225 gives 9.013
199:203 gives 20.77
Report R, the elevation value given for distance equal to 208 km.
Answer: 14.27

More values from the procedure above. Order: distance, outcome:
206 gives 16.82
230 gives 11.12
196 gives 21.75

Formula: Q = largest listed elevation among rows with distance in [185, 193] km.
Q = 21.23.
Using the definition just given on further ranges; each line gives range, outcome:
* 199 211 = 23.38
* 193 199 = 21.8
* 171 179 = 19.46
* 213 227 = 10.27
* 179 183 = 19.47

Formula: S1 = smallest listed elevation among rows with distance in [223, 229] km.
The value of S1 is 9.182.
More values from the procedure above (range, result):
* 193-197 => 21.39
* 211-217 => 9.701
